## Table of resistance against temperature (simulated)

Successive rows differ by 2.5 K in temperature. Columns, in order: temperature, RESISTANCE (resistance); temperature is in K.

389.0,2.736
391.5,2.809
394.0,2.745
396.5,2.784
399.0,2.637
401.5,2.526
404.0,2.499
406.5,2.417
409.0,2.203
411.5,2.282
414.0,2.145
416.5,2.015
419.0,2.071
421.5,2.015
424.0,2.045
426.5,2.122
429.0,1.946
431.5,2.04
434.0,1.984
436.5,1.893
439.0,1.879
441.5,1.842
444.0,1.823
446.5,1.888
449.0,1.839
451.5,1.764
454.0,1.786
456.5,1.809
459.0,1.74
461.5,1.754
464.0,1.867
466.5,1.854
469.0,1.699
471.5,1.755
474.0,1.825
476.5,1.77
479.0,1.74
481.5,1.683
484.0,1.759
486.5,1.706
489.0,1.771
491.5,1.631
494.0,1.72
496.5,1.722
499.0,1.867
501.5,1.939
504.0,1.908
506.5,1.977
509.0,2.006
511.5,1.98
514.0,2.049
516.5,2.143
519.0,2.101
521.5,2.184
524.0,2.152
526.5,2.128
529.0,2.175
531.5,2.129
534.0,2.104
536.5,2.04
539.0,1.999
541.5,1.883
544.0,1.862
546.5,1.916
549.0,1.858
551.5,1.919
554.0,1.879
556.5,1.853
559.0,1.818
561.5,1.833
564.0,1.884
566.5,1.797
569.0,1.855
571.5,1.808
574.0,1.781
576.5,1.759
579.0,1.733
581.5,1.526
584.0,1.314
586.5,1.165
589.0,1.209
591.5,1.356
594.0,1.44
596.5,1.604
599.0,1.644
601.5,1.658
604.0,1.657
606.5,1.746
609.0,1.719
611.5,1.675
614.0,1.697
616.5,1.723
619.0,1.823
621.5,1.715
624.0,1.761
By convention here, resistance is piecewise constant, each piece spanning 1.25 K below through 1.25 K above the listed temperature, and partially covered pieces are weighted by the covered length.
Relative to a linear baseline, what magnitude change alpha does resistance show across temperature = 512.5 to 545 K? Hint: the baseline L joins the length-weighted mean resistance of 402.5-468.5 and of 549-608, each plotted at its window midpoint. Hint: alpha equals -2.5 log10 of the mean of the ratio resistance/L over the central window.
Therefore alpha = -0.17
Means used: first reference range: 1.98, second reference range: 1.67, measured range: 2.07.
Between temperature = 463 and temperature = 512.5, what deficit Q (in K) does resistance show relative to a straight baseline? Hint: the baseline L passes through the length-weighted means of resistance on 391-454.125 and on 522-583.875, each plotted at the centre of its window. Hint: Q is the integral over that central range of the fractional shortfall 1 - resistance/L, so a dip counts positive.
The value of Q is 5.3 K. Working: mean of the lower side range 2.15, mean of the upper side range 1.9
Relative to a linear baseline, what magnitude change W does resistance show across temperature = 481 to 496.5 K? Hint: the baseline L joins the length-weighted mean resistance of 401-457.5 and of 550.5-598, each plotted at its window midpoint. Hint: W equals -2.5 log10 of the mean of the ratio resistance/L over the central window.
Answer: 0.10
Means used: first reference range 2.03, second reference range 1.66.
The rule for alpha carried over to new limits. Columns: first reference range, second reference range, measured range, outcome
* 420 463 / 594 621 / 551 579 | -0.06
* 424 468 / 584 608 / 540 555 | -0.17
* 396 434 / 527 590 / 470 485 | 0.17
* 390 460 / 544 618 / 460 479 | 0.13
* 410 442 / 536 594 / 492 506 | 0.03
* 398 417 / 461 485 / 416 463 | 0.09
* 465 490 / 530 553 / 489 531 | -0.06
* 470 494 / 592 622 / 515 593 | -0.09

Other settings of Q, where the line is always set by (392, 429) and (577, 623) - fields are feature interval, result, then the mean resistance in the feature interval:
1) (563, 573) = -0.7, 1.83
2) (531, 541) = -1.2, 2.05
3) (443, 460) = 2.8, 1.81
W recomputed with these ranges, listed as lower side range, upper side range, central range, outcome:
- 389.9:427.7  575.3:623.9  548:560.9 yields -0.054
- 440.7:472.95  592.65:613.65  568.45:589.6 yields 0.065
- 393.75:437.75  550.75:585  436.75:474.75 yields 0.166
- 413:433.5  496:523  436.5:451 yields 0.102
